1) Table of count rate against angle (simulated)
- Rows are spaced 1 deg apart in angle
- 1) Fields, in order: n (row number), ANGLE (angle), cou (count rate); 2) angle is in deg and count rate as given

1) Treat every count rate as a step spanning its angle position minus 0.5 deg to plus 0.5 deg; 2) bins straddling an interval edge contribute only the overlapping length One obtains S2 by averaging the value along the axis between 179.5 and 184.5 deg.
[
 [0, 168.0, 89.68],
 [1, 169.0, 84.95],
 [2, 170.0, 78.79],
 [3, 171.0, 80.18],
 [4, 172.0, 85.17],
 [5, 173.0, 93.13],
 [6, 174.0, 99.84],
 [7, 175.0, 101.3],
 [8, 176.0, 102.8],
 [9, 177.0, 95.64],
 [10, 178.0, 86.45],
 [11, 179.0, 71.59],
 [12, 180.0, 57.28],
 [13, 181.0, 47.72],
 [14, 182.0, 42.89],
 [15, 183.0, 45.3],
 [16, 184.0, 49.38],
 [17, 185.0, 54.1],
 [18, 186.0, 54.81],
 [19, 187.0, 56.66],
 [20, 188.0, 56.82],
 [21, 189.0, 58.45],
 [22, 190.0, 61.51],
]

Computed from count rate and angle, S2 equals 48.5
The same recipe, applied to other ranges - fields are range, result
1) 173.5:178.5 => 97.2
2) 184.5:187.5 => 55.2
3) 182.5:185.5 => 49.6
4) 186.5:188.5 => 56.7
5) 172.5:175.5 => 98.1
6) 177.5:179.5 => 79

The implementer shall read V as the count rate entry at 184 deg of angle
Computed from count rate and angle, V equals 49.38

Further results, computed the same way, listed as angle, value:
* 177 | 95.64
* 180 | 57.28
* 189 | 58.45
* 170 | 78.79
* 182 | 42.89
